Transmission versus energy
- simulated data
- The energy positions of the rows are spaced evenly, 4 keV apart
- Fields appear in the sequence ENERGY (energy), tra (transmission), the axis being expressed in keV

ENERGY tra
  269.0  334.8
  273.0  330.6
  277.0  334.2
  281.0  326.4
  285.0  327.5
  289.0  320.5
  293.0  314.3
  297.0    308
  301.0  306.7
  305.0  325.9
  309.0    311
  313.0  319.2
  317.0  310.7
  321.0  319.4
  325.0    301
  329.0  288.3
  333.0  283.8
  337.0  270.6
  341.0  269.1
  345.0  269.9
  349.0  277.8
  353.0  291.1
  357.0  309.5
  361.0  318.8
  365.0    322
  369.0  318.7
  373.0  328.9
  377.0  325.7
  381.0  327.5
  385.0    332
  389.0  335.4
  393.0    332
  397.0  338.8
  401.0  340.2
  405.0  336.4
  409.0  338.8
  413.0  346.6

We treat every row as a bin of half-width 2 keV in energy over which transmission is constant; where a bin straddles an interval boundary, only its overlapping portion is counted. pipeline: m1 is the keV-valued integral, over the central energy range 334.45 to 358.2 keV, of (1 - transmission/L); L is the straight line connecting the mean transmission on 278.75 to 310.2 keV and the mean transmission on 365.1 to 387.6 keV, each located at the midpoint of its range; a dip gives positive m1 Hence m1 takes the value 3.1 keV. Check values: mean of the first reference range 318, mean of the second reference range 326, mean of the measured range 280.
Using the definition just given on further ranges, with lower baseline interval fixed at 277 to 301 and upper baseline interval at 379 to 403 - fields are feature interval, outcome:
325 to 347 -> 3.2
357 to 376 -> 0.6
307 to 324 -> 0.5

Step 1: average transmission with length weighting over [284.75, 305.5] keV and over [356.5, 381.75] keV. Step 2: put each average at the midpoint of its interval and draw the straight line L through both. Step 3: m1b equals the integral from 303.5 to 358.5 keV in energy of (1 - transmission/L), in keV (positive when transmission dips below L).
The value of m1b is 3.9 keV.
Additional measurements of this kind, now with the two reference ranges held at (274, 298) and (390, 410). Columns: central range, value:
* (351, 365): 1.0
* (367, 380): 0.4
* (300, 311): 0.3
